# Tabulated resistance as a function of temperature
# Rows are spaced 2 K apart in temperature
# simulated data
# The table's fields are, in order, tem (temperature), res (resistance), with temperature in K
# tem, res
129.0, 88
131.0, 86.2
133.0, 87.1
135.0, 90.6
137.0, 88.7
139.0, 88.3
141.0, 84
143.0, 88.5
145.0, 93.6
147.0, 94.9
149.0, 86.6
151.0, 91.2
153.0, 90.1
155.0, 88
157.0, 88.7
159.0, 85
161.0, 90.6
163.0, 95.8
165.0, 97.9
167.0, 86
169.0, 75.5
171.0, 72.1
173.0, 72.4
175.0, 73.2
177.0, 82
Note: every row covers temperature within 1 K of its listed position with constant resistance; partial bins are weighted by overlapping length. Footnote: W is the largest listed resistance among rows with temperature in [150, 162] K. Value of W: 91.2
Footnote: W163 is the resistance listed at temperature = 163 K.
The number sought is 95.8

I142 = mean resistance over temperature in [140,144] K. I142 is 86.2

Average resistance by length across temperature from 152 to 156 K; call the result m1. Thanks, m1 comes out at 89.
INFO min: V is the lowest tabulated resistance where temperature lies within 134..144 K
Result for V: 84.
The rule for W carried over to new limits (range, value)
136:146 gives 93.6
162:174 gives 97.9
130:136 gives 90.6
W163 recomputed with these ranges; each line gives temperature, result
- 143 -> 88.5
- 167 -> 86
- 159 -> 85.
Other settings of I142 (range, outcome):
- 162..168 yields 93.2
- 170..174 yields 72.2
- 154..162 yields 88.1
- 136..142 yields 87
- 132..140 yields 88.7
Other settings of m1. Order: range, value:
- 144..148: 94.2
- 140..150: 89.5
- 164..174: 80.8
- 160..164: 93.2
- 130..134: 86.7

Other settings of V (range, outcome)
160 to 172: 72.1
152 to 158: 88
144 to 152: 86.6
